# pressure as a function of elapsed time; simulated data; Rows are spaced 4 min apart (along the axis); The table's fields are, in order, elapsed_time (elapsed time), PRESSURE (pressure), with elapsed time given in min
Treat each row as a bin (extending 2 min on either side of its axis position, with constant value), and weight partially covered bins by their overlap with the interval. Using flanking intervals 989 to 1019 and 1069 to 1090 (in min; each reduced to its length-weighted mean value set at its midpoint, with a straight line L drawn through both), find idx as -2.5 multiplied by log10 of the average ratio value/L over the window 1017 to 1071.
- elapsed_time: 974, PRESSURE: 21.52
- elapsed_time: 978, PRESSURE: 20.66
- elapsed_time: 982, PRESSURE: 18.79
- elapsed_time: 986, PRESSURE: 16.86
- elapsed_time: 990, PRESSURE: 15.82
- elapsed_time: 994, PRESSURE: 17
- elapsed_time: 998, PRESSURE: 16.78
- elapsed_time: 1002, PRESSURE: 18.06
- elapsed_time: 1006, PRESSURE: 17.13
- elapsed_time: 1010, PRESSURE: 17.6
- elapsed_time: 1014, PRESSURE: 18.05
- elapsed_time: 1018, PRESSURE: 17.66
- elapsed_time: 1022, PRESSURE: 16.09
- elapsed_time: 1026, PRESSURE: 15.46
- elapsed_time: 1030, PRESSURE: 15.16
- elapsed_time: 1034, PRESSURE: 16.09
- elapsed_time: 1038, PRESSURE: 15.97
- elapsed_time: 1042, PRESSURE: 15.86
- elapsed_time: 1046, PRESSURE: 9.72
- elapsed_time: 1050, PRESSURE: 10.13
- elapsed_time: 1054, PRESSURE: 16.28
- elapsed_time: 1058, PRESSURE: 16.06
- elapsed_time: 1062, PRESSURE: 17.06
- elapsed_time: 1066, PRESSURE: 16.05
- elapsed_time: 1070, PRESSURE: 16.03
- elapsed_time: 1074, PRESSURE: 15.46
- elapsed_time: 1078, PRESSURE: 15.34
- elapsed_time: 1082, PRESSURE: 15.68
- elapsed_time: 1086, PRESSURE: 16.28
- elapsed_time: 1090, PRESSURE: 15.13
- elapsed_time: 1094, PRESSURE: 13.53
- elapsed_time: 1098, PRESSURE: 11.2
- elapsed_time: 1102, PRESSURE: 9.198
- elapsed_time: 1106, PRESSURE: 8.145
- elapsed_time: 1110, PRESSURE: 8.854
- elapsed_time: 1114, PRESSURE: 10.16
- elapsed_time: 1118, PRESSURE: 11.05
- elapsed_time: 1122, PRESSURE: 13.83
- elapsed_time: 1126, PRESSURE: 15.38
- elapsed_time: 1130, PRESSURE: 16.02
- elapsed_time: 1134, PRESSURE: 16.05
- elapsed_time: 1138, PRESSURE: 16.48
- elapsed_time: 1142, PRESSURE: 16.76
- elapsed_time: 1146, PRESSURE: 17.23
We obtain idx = 0.09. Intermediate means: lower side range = 17.3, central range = 15.2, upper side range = 15.7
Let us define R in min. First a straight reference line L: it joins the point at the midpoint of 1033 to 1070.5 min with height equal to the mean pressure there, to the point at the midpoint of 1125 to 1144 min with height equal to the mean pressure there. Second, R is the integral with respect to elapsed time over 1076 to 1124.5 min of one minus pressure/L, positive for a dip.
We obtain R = 9.9 min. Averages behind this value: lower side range 14.8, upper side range 16.2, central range 12.4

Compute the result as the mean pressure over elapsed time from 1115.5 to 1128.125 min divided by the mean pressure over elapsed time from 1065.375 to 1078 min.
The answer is 0.8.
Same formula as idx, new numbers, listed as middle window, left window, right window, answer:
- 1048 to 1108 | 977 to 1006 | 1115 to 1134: 0.09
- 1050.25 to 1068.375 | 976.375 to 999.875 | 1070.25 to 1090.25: 0.02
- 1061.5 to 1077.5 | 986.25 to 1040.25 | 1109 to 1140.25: -0.06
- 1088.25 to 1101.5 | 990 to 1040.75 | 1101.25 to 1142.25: 0.09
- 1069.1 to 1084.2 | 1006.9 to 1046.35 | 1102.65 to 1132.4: -0.14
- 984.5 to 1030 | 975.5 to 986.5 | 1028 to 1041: 0.04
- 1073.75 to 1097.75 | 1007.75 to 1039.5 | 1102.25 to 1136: -0.09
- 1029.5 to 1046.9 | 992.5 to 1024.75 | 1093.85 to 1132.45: 0.06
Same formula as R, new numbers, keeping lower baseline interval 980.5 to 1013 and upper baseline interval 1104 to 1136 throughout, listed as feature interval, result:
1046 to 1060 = 1.4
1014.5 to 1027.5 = -0.2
